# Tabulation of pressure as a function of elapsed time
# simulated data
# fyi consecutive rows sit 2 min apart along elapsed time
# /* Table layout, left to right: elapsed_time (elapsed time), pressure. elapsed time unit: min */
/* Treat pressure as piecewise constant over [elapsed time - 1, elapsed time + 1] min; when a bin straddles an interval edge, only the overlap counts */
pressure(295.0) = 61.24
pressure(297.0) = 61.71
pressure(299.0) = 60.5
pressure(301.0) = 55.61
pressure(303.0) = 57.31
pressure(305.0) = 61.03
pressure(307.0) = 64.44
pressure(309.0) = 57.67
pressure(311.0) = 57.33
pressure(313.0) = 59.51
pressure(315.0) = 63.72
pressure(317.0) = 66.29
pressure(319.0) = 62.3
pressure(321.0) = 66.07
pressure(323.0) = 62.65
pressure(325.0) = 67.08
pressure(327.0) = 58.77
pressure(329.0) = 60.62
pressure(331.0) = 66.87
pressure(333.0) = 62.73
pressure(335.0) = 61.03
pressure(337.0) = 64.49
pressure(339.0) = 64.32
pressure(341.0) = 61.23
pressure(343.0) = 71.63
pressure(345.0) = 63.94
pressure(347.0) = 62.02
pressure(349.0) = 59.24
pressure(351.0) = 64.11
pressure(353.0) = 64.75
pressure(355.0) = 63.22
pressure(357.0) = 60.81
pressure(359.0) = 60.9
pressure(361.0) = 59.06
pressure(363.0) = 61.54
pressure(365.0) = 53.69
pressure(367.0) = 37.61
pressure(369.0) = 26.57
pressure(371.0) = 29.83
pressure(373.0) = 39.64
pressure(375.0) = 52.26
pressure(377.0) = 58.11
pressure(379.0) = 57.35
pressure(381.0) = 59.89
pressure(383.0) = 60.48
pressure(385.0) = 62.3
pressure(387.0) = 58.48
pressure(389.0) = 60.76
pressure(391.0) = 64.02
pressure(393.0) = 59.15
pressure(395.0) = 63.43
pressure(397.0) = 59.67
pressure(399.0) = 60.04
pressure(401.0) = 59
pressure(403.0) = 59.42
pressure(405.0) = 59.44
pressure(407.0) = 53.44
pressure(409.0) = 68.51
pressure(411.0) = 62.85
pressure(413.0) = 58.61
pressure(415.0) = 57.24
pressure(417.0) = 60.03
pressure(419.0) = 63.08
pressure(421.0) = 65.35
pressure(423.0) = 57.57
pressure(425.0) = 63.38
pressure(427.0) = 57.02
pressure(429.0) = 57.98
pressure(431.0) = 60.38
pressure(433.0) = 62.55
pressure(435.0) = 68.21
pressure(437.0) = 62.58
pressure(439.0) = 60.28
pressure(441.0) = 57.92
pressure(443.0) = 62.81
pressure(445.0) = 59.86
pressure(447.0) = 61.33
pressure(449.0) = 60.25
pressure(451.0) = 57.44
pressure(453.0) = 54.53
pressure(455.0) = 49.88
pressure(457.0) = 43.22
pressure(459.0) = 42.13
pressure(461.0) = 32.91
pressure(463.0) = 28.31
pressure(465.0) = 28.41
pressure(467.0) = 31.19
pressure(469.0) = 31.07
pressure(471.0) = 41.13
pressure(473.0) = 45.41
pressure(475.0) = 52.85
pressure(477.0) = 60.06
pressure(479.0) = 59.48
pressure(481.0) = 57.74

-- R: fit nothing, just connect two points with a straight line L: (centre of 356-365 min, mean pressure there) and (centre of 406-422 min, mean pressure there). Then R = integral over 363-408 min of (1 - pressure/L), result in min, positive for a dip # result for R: 4.5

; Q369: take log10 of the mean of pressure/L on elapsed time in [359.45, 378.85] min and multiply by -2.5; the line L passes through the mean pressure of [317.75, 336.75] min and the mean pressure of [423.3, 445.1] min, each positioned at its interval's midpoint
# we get 0.30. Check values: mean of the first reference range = 63.2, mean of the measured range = 47.4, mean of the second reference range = 61.1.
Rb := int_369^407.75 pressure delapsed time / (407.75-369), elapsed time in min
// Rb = 55.9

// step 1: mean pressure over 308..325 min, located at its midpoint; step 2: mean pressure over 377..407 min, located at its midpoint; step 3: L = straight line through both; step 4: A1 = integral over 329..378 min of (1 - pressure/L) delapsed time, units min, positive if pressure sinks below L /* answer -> 3.2 min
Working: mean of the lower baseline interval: 62.2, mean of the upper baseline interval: 59.9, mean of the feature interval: 57.1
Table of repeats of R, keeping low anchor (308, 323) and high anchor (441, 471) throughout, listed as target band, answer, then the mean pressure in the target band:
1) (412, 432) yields -4.0 min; 60.1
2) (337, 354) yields -1.6 min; 63.9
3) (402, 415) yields -2.2 min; 60.1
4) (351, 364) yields -1.1 min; 61.9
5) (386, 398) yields -1.7 min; 60.9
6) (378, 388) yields -1.0 min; 59.7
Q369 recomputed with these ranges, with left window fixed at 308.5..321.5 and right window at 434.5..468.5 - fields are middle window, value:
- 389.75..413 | -0.119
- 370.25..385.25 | 0.080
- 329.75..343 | -0.070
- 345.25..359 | -0.066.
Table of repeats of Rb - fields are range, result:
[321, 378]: 58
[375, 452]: 60.4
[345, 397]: 56.2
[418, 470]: 53.1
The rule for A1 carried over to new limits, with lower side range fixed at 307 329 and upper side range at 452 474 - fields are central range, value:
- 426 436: -3.9 min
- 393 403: -2.2 min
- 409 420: -3.4 min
